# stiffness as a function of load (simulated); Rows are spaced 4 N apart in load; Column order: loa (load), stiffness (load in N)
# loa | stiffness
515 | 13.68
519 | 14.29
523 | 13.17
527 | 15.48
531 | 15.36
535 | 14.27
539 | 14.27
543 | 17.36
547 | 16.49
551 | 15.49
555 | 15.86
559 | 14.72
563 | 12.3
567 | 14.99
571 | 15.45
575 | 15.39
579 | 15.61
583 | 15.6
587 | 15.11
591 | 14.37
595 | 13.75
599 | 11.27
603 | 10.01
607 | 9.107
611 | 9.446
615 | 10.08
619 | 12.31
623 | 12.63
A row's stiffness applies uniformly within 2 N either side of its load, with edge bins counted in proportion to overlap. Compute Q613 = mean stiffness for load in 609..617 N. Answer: 9.76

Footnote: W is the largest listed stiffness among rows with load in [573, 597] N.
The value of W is 15.61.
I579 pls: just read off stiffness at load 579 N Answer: 15.61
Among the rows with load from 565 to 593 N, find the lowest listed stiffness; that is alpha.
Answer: 14.37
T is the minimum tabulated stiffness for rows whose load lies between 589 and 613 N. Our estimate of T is 9.107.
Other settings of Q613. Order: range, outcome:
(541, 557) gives 16.3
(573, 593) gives 15.2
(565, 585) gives 15.4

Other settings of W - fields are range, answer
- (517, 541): 15.48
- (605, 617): 10.08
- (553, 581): 15.86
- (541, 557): 17.36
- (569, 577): 15.45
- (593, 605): 13.75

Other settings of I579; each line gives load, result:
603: 10.01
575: 15.39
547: 16.49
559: 14.72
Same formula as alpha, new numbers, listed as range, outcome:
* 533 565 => 12.3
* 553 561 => 14.72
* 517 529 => 13.17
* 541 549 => 16.49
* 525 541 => 14.27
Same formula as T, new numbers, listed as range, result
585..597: 13.75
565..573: 14.99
